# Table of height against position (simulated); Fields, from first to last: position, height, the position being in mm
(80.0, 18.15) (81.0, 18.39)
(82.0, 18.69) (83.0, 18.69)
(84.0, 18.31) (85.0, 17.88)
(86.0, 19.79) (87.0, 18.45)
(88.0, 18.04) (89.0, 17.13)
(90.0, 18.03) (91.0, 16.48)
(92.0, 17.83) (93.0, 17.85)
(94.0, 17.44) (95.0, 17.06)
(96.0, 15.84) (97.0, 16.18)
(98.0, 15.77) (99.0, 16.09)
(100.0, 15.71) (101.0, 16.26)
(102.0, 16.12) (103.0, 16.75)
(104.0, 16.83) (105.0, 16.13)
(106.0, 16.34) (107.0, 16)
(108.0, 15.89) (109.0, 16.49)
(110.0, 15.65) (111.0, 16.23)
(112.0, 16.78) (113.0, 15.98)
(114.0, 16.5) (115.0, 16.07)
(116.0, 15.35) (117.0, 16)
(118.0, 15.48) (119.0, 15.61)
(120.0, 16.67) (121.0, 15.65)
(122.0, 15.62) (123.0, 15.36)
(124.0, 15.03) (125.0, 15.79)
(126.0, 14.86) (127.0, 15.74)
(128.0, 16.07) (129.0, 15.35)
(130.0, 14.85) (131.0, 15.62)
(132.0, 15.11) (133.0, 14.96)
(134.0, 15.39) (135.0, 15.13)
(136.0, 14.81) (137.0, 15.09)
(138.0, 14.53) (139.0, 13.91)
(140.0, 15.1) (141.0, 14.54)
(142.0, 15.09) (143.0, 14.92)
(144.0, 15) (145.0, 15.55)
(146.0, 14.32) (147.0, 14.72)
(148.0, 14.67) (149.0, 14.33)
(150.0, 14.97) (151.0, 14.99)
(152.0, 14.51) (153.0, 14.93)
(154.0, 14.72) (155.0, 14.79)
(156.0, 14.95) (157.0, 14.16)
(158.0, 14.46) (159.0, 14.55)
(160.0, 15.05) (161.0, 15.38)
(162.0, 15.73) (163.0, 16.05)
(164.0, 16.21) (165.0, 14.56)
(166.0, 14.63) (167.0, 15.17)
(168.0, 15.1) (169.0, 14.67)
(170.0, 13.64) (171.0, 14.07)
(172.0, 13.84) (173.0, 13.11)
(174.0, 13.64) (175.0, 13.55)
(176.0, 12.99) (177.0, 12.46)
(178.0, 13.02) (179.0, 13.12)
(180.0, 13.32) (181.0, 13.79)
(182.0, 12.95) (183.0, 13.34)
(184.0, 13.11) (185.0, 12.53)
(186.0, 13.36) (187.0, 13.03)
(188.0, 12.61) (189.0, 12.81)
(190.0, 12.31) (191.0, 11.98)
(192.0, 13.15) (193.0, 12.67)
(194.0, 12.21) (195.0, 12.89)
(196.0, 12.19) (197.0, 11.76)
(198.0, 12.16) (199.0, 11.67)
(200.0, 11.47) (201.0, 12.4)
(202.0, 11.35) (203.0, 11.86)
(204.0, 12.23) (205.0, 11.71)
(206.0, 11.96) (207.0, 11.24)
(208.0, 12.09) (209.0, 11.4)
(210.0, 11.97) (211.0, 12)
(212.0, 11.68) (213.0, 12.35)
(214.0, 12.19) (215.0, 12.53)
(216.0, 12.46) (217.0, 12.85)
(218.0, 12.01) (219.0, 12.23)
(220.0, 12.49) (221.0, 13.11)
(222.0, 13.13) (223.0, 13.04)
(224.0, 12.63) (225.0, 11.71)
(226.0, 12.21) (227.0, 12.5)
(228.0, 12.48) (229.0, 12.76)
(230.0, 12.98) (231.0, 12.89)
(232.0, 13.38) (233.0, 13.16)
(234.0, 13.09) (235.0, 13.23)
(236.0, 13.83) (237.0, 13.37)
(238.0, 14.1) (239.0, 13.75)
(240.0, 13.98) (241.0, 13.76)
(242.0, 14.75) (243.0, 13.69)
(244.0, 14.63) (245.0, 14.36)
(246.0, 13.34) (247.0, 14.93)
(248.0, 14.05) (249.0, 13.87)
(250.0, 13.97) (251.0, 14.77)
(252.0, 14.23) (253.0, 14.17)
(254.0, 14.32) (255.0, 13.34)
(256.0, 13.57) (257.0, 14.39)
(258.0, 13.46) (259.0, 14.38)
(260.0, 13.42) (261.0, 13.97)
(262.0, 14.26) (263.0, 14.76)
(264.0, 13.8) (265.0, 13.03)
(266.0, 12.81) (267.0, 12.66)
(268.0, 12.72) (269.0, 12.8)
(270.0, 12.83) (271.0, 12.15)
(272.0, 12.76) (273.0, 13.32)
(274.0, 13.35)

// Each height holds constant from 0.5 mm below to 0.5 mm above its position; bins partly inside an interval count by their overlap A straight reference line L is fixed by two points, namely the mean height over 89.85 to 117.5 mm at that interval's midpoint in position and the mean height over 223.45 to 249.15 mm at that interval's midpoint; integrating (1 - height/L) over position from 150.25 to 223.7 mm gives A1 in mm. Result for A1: 6.8 mm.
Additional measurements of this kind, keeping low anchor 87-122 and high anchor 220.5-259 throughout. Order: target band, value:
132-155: 1.1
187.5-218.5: 4.8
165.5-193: 2.7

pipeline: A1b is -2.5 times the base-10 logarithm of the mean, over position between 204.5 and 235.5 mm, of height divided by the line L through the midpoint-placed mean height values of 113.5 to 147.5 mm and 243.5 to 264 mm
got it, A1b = 0.16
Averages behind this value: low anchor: 15.3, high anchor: 14.1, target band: 12.4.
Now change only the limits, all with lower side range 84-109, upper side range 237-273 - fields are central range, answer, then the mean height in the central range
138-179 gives 0.08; 14.5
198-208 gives 0.25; 11.8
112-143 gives 0.06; 15.4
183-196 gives 0.18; 12.7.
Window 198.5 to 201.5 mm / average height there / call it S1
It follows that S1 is 11.8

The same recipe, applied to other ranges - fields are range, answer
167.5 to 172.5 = 14.3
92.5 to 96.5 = 17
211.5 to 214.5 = 12.1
